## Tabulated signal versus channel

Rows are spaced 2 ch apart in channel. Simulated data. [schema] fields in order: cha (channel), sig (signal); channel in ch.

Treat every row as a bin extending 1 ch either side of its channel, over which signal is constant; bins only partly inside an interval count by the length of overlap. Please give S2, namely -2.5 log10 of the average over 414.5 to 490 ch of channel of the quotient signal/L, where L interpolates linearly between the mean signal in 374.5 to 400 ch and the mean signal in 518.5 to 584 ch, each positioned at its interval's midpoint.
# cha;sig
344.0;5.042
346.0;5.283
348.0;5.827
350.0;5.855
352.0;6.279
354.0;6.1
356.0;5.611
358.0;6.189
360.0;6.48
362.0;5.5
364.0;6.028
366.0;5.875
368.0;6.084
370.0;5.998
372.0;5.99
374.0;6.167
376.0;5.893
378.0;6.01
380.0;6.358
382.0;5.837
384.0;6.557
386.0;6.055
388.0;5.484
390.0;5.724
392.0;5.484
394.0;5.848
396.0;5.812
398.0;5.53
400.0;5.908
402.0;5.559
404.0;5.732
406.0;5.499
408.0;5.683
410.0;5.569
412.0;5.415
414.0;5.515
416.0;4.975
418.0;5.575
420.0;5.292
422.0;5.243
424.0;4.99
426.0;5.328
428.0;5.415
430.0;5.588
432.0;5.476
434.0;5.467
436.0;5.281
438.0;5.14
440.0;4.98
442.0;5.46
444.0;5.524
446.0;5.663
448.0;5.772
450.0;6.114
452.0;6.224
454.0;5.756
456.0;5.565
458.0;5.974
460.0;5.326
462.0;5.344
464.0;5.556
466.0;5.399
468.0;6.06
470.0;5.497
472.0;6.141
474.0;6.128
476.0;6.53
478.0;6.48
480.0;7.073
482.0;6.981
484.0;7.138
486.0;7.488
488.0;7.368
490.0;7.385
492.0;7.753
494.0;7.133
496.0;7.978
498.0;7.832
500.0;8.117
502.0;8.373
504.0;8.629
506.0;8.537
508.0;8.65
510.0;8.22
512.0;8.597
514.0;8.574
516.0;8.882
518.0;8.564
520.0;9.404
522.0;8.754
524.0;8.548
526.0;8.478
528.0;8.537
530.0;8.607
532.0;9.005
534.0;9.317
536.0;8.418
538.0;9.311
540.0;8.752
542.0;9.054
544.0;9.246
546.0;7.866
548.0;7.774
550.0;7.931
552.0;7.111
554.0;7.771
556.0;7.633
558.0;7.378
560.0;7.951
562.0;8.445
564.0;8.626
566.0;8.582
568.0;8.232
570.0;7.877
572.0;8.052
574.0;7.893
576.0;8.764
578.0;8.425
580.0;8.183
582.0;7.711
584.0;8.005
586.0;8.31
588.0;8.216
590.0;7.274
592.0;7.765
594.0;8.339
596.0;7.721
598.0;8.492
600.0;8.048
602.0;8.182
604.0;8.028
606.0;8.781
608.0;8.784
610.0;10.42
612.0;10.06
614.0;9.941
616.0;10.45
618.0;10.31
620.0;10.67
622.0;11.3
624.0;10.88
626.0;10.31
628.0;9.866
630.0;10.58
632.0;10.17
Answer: 0.18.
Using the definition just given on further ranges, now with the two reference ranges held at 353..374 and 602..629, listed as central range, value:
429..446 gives 0.308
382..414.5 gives 0.144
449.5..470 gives 0.294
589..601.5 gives 0.205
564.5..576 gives 0.126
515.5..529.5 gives -0.033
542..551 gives 0.069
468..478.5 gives 0.248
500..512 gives -0.032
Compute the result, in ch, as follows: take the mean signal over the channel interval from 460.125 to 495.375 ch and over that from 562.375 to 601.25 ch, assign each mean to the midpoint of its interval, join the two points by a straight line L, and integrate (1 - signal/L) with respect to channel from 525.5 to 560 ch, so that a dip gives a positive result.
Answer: -3.8 ch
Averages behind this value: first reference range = 6.54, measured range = 8.35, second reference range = 8.14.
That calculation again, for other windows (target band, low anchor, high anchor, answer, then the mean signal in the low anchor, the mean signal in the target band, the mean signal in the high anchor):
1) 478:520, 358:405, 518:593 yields -2.36 ch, 5.92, 7.96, 8.31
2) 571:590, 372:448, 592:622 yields 1.25 ch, 5.6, 8.13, 9.18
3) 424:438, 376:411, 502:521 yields 2.79 ch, 5.81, 5.37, 8.66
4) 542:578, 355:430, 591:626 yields 1.77 ch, 5.73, 8.1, 9.33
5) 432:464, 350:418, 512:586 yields 5.89 ch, 5.84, 5.57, 8.38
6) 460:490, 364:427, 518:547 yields 4.60 ch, 5.71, 6.37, 8.8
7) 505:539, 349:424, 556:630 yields -4.24 ch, 5.79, 8.73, 8.79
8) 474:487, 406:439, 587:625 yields -0.63 ch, 5.38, 6.89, 9.14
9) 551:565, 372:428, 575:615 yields 0.17 ch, 5.67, 7.84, 8.47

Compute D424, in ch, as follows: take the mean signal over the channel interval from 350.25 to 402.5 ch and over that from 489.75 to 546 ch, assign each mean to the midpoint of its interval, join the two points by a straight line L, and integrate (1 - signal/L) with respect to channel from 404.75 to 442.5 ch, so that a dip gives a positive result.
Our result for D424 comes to 7.9 ch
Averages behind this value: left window 5.94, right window 8.53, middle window 5.36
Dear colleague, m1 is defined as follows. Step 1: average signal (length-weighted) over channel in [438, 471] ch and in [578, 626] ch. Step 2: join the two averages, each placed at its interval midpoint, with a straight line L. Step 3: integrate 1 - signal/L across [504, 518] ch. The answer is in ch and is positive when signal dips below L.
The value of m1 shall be -3.4 ch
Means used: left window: 5.62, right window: 8.97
